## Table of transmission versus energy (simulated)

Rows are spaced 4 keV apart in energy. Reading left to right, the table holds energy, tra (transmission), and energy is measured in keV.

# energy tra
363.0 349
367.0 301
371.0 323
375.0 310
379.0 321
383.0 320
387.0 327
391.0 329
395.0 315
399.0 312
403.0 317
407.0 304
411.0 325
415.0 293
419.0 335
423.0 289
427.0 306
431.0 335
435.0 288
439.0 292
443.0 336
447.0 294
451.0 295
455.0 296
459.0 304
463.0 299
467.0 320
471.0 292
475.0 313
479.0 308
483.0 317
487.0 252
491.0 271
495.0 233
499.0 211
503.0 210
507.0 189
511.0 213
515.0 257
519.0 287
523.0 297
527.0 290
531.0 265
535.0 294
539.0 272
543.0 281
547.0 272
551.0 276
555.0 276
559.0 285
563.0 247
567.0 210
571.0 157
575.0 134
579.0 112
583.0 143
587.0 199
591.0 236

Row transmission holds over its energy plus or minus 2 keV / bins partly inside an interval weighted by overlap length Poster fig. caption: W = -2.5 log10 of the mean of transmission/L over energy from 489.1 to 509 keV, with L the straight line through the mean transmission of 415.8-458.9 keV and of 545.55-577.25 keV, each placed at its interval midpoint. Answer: 0.21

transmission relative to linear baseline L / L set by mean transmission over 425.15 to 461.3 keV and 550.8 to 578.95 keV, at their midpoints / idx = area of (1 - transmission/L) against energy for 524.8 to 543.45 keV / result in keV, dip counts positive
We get -3.34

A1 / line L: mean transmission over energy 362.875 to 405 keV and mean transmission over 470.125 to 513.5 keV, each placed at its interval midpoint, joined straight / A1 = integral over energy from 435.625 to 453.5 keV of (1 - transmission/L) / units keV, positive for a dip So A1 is -1.26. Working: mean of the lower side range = 319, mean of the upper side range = 254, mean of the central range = 303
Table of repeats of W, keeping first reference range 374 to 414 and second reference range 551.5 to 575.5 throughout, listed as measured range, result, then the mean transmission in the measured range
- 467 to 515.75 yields 0.035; 258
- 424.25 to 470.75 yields -0.059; 305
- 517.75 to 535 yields -0.159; 286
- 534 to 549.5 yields -0.168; 279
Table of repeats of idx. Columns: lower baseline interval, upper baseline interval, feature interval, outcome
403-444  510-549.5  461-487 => -1.0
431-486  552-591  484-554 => -3.5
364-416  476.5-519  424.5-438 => -0.8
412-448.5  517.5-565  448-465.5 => 0.1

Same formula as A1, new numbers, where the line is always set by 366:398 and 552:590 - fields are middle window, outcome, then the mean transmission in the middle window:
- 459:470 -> -1.7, 307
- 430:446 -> -1.5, 310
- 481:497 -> -1.1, 268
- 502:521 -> 0.3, 232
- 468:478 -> -1.7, 305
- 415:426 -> -0.5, 308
